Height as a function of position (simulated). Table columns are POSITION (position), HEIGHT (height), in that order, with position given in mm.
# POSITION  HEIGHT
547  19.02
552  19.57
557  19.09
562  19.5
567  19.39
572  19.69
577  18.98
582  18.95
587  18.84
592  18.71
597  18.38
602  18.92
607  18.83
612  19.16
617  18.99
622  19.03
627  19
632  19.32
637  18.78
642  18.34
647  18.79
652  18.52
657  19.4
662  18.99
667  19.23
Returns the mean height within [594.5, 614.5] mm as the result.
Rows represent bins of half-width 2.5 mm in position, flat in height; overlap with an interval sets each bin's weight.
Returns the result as 18.8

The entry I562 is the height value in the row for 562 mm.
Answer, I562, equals 19.5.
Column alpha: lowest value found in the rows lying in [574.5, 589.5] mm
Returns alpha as 18.84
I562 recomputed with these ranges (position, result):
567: 19.39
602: 18.92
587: 18.84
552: 19.57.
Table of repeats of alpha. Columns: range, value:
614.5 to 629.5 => 18.99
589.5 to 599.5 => 18.38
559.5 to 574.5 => 19.39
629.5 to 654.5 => 18.34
